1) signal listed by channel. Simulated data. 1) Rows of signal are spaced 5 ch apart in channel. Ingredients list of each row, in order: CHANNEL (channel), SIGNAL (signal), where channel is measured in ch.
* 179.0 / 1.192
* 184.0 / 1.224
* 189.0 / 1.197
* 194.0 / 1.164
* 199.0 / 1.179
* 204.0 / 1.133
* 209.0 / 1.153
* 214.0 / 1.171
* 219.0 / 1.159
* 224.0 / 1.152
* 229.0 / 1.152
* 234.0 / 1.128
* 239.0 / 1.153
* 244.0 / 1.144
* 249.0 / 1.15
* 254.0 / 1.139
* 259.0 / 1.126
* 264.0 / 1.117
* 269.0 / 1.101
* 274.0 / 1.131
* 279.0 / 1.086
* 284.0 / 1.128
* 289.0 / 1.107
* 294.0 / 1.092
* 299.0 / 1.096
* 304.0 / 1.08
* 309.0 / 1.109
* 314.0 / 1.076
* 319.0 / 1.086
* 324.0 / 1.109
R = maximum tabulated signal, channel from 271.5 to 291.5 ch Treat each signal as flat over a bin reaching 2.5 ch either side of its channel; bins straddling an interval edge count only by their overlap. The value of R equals 1.131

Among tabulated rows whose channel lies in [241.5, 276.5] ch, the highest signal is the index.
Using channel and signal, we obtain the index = 1.15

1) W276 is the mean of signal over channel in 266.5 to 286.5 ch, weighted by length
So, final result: 1.11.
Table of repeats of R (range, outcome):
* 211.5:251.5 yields 1.171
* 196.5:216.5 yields 1.179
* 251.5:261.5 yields 1.139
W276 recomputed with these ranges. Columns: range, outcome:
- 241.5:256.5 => 1.14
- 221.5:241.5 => 1.15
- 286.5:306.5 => 1.09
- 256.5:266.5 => 1.12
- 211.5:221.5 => 1.17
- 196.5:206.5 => 1.16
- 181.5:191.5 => 1.21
